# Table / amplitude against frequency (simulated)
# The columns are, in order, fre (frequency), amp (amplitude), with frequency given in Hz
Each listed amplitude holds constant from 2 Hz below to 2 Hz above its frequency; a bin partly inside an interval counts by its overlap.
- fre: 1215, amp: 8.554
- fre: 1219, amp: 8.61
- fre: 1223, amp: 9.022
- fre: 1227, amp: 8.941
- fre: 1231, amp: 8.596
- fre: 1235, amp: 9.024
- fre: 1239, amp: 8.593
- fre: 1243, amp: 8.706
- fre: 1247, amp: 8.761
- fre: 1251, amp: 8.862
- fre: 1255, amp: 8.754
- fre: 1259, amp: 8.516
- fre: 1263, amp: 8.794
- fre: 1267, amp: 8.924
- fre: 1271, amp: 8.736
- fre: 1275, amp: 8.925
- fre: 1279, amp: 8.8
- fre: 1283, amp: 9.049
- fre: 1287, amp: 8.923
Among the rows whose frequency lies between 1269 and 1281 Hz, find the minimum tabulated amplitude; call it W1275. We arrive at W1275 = 8.736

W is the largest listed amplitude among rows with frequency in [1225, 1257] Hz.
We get 9.024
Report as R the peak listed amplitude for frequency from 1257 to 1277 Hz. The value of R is 8.925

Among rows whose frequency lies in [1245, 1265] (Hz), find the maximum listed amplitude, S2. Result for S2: 8.862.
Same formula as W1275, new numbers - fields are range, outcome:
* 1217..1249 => 8.593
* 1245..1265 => 8.516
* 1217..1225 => 8.61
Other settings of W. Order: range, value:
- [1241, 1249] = 8.761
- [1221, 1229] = 9.022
